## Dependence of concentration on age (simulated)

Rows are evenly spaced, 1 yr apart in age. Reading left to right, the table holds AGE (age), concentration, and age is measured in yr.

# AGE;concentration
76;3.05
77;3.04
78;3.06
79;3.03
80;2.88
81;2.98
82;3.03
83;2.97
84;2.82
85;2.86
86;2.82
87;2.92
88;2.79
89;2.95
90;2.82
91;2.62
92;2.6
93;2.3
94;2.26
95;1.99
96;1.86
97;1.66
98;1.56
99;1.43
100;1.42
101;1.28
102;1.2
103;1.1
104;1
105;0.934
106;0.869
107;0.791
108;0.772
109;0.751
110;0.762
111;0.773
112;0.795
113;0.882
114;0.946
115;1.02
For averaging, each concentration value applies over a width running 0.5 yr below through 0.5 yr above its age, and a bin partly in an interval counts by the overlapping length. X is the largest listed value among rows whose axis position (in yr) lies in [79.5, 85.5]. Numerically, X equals 3.03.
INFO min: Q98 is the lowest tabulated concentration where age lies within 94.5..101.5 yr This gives 1.28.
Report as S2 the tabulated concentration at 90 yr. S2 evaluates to 2.82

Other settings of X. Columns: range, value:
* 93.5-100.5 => 2.26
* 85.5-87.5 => 2.92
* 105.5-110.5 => 0.869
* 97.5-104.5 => 1.56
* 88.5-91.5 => 2.95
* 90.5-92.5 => 2.62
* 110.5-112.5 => 0.795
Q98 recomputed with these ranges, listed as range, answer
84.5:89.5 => 2.79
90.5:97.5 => 1.66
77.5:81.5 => 2.88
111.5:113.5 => 0.795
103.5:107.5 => 0.791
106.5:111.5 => 0.751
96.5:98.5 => 1.56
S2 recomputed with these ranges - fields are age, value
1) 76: 3.05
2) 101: 1.28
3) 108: 0.772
